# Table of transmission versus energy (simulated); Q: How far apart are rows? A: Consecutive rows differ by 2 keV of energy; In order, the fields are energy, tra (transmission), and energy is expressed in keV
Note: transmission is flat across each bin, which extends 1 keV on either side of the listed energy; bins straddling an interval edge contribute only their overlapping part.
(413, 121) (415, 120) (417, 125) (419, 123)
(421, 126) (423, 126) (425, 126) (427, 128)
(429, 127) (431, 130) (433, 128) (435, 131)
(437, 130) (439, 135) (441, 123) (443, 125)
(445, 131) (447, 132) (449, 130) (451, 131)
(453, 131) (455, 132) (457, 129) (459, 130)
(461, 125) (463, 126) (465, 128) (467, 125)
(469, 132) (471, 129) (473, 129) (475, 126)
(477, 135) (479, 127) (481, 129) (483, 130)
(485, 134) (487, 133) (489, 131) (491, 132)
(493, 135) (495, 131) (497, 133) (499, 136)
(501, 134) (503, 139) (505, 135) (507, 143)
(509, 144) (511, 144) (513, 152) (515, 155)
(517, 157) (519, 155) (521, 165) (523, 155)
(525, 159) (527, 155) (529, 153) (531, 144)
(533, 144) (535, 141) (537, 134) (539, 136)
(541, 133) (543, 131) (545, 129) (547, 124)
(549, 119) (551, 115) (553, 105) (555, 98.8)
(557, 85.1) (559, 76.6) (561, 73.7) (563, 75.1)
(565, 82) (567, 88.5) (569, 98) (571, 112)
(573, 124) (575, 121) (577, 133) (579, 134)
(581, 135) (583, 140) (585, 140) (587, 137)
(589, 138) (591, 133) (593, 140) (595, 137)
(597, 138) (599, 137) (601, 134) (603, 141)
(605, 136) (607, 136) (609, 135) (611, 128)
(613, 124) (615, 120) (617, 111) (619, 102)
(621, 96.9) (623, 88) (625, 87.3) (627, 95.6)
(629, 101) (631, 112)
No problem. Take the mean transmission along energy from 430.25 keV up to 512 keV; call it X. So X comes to 132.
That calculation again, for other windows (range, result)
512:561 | 133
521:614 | 126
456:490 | 129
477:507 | 133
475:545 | 141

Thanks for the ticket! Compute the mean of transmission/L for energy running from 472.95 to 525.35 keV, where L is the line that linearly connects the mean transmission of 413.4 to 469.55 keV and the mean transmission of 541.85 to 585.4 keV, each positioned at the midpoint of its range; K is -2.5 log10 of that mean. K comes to -0.171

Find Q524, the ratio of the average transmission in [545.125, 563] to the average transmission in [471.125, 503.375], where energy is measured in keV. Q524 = 0.8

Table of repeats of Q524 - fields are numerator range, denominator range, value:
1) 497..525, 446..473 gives 1.14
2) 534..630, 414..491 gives 0.92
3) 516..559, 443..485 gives 1.03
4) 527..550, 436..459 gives 1.05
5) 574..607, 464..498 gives 1.04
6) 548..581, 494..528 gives 0.71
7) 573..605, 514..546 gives 0.92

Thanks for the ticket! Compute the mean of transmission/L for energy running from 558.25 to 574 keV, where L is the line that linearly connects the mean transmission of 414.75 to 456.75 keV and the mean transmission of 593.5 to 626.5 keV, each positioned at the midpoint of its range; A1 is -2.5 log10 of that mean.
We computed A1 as 0.33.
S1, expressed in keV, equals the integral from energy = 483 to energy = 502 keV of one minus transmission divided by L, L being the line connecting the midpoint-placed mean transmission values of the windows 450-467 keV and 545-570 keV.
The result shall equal -2.5 keV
